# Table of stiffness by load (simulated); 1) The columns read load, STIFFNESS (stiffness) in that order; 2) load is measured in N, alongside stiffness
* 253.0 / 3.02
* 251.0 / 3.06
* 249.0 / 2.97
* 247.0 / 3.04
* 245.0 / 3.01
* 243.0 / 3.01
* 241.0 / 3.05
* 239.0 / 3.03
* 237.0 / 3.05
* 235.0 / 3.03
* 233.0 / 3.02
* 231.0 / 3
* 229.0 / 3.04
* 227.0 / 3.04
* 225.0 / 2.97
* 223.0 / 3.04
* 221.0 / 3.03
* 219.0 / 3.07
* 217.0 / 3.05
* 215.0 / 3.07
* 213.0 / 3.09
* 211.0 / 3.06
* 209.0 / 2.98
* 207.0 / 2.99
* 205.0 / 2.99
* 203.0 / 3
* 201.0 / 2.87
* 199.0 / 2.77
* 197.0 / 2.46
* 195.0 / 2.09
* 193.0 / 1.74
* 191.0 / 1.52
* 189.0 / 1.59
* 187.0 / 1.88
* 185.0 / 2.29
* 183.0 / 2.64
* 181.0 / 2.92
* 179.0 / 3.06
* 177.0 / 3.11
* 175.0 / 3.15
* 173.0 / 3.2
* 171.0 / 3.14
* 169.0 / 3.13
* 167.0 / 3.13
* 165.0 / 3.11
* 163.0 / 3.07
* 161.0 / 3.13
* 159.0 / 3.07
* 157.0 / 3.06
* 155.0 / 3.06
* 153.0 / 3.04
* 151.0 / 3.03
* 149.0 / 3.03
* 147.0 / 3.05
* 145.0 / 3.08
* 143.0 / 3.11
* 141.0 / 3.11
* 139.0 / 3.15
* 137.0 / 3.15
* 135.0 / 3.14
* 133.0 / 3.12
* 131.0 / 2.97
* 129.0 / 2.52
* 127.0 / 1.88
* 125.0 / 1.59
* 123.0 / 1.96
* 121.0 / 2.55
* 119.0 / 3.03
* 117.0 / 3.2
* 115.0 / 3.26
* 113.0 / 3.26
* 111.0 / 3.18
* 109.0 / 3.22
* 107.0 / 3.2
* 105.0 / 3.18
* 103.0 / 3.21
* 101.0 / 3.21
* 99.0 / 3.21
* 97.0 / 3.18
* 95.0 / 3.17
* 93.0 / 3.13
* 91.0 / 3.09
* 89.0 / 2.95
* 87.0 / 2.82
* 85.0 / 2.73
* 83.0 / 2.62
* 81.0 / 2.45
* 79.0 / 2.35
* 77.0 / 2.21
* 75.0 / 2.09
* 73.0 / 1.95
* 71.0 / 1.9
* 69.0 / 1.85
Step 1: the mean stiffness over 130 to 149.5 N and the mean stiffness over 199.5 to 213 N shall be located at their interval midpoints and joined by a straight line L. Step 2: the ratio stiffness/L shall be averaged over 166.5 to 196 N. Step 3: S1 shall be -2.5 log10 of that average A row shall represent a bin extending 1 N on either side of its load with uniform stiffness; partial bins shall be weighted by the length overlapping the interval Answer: 0.18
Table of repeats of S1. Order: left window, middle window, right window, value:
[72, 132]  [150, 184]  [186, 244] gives -0.106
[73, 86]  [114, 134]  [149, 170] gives 0.063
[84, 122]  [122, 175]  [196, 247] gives 0.045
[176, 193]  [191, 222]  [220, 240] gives -0.037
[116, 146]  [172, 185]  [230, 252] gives -0.029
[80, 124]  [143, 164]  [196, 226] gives -0.031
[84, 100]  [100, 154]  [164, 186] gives 0.027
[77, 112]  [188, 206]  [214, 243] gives 0.279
